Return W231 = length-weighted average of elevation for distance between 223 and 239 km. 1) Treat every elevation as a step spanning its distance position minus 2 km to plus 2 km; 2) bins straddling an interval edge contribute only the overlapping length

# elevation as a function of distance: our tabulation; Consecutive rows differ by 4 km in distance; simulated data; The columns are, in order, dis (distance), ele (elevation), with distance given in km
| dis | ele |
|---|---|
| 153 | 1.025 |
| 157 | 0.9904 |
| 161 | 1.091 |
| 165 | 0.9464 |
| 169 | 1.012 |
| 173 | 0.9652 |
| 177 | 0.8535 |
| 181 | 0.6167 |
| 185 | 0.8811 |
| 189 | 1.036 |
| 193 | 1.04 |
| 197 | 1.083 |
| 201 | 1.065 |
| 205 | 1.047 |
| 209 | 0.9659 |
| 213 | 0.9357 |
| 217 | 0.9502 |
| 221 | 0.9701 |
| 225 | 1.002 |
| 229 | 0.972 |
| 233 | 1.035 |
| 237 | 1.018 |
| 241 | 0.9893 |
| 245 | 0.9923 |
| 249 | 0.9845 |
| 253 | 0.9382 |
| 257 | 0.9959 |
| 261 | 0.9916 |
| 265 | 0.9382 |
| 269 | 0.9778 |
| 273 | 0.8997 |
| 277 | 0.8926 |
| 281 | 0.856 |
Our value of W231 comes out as 1.01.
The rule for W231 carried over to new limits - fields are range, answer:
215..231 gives 0.974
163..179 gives 0.944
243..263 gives 0.98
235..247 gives 1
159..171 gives 1.02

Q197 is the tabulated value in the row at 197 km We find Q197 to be 1.083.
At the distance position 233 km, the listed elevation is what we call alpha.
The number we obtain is 1.035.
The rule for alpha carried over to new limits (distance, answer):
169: 1.012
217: 0.9502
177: 0.8535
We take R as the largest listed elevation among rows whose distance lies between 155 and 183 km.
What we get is 1.091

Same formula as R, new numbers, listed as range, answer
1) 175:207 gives 1.083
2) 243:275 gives 0.9959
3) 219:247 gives 1.035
